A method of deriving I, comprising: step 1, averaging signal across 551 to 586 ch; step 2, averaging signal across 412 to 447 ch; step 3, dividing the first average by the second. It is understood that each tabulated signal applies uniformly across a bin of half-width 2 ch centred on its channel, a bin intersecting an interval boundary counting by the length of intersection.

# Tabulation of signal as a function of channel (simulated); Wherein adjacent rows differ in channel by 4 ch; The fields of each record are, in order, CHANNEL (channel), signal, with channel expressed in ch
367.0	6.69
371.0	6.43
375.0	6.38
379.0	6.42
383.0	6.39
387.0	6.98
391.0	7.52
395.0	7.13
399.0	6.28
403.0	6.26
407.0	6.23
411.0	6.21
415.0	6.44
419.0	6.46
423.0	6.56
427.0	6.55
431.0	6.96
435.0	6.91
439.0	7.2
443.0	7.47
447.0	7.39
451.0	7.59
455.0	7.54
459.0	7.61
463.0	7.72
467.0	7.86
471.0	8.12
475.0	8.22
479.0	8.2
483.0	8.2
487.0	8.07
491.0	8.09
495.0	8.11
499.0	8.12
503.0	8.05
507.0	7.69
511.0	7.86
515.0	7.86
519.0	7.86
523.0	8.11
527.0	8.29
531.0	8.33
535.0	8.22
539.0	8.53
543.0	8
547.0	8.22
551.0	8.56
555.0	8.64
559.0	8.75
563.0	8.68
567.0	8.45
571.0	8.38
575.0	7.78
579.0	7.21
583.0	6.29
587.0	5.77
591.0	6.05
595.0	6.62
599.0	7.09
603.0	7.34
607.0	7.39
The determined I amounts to 1.17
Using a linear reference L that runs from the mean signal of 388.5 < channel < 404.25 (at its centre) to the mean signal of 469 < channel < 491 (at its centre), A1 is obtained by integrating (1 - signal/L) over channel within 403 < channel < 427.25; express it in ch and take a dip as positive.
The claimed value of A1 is 2.5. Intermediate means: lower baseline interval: 6.83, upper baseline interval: 8.16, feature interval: 6.39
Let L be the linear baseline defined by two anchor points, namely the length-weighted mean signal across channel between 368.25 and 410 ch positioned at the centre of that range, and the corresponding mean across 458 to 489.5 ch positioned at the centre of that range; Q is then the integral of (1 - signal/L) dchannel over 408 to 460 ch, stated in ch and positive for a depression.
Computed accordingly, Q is 2.76 ch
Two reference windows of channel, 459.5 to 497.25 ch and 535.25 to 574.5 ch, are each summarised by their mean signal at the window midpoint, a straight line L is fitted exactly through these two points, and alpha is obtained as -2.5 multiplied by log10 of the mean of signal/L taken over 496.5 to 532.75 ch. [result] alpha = 0.03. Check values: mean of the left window 8.05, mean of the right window 8.43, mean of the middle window 8.02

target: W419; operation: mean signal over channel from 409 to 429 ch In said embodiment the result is 6.44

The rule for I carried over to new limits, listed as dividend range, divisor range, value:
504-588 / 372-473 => 1.15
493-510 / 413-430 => 1.22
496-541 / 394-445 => 1.21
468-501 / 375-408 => 1.22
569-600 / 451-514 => 0.87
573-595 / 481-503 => 0.82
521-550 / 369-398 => 1.23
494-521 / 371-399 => 1.18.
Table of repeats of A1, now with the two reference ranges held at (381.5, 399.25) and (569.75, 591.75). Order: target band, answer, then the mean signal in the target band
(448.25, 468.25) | -2.09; 7.65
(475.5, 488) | -2.26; 8.17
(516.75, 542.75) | -4.84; 8.2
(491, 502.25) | -1.92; 8.1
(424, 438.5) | 0.20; 6.83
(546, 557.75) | -2.71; 8.51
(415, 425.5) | 0.65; 6.5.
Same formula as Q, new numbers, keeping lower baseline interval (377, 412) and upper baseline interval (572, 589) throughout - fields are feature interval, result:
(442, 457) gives -1.8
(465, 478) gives -2.6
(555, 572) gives -4.4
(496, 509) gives -2.3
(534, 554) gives -4.5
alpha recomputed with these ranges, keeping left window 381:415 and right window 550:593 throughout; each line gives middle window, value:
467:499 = -0.14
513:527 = -0.09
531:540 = -0.12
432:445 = -0.05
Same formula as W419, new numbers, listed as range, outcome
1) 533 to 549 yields 8.24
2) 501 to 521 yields 7.86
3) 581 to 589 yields 6.03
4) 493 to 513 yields 7.97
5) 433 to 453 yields 7.31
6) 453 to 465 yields 7.62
